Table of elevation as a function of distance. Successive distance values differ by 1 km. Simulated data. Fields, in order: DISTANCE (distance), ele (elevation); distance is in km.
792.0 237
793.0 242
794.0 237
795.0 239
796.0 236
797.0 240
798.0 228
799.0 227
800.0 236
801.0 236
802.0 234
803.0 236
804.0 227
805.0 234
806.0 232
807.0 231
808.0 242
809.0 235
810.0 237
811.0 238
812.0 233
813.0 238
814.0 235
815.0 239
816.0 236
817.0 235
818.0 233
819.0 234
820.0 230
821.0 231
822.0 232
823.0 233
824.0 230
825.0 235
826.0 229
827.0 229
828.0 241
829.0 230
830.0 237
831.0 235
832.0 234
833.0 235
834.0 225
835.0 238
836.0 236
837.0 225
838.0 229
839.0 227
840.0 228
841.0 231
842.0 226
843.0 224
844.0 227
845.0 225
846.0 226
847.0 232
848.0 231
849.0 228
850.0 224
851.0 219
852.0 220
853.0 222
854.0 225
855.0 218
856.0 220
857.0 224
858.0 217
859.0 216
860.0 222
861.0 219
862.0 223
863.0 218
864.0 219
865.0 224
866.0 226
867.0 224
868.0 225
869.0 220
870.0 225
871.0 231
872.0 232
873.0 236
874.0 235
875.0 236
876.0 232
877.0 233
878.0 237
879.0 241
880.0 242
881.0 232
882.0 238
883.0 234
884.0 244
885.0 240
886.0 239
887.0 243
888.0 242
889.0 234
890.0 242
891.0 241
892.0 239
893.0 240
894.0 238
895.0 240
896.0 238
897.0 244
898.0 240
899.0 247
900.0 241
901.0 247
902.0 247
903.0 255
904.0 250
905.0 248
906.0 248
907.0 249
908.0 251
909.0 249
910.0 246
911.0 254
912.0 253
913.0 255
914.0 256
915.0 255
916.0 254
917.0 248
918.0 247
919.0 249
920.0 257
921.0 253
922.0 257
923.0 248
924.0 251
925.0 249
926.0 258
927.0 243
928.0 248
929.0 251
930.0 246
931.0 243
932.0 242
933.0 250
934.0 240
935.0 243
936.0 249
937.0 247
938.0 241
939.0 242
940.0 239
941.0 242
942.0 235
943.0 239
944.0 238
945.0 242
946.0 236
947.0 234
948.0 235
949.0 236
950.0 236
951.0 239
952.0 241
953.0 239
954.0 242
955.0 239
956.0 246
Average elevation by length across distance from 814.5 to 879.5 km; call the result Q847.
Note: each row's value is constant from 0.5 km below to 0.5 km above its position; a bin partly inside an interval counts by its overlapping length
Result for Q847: 229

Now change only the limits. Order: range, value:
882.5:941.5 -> 246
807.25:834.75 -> 234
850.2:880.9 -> 226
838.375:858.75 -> 225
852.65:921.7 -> 238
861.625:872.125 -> 224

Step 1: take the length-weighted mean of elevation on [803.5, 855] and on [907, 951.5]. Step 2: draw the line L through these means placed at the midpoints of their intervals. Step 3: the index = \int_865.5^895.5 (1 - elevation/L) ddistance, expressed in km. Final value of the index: 0.43 km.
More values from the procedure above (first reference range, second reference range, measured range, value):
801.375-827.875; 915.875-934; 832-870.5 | 2.3 km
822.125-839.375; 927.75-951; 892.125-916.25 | -0.9 km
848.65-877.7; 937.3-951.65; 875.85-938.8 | -3.6 km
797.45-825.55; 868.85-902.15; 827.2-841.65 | 0.2 km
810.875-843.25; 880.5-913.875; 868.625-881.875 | 0.4 km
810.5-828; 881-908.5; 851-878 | 1.6 km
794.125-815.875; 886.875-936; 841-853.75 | 0.8 km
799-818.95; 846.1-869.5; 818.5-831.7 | -0.1 km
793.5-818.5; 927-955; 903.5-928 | -1.1 km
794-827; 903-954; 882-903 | 0.1 km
